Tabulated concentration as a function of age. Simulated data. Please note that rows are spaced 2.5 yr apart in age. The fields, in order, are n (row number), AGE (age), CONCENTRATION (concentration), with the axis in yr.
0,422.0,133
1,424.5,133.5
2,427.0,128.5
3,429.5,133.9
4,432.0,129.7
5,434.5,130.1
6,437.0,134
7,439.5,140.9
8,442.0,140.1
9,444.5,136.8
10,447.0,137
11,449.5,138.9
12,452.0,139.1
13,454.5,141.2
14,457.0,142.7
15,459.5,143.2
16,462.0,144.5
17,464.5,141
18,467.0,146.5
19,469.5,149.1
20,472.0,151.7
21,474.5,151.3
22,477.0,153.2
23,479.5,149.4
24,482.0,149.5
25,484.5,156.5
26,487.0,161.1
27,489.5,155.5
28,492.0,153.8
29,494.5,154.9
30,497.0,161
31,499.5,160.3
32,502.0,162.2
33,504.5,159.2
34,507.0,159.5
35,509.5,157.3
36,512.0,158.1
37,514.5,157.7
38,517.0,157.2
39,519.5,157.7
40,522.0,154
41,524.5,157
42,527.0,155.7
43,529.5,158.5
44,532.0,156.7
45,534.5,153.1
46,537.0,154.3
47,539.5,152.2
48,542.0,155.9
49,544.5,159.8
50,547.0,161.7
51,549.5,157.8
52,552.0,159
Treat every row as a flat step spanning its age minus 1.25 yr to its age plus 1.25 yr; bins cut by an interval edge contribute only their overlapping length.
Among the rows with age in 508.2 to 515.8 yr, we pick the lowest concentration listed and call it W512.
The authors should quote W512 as 157.3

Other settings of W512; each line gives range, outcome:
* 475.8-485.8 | 149.4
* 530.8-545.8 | 152.2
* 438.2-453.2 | 136.8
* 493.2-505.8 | 154.9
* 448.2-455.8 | 138.9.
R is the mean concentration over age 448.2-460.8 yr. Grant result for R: 141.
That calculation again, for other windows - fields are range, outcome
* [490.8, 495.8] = 154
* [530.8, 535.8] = 155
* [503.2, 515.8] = 158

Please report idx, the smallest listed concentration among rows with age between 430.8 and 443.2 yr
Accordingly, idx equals 129.7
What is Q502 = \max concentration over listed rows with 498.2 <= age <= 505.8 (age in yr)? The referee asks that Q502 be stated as 162.2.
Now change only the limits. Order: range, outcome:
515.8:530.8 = 158.5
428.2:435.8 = 133.9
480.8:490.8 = 161.1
